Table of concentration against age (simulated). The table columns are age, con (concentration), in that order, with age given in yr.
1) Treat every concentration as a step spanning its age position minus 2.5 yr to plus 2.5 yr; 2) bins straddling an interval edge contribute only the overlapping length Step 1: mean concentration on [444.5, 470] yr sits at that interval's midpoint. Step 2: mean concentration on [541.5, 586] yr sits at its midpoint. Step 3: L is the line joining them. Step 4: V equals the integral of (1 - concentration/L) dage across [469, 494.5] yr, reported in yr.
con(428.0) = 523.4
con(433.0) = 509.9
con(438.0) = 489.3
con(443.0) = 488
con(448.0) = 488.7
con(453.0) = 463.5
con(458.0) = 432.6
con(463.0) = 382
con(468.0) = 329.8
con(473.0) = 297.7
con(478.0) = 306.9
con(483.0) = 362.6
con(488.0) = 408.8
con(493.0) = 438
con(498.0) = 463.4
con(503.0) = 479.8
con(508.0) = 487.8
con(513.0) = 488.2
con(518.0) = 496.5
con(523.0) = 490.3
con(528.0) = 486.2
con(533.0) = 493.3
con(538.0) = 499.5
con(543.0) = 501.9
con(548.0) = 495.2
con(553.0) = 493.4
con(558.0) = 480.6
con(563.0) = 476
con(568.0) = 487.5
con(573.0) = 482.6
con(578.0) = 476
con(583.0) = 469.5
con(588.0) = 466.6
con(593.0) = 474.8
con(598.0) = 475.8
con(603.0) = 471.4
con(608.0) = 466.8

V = 4.7 yr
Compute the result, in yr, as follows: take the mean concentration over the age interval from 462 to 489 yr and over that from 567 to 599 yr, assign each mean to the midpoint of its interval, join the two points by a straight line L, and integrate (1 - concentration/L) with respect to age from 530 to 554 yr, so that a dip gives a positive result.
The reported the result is -4.1 yr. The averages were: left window 343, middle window 497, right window 476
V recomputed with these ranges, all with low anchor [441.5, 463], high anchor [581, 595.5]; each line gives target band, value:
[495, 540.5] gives -2.27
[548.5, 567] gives -0.70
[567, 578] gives -0.32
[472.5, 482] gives 3.04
